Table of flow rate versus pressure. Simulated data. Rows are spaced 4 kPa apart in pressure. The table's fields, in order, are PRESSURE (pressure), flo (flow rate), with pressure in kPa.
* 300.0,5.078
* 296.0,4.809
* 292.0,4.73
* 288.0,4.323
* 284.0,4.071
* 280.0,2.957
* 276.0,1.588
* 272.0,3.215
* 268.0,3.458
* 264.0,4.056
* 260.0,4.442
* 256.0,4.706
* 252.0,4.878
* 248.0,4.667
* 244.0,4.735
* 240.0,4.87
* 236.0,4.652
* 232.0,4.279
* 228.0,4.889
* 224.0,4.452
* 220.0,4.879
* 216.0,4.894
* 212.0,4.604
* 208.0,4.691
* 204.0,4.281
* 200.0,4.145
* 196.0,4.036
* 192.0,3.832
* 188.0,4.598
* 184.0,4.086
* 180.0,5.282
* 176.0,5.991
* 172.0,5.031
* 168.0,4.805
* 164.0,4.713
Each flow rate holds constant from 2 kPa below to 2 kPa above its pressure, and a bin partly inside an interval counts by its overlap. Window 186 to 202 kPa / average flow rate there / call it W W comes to 4.15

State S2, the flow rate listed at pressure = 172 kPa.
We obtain 5.031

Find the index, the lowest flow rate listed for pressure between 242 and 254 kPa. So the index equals 4.667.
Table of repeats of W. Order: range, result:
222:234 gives 4.54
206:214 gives 4.65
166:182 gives 5.28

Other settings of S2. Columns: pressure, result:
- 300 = 5.078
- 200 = 4.145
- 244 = 4.735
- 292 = 4.73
